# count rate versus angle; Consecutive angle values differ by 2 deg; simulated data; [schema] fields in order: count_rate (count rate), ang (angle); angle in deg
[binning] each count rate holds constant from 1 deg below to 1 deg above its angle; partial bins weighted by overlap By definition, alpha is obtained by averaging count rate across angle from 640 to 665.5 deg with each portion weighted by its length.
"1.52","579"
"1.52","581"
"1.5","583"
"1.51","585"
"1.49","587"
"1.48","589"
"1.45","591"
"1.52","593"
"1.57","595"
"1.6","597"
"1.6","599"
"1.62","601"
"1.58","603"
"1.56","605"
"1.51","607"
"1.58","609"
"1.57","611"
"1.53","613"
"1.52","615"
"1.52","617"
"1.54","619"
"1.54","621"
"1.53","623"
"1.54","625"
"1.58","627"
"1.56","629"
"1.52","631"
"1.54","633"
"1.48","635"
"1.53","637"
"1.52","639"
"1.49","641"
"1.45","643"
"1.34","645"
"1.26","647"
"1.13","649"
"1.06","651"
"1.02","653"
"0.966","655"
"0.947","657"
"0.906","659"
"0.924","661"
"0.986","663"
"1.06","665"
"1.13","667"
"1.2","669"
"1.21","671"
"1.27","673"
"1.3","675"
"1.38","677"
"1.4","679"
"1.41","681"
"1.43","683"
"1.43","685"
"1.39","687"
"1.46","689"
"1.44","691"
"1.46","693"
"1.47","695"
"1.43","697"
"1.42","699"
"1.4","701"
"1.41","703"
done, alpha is 1.12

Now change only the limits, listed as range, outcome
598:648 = 1.52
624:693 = 1.3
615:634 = 1.54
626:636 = 1.54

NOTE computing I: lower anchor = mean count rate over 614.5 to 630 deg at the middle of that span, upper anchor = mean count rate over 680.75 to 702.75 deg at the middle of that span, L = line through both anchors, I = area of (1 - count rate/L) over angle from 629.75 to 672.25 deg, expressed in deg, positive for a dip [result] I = 7.77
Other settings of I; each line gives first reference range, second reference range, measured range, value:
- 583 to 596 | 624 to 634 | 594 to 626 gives -0.64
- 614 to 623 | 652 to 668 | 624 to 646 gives -3.19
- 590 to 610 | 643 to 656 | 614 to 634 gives -2.62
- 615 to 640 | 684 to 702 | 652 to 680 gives 6.68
